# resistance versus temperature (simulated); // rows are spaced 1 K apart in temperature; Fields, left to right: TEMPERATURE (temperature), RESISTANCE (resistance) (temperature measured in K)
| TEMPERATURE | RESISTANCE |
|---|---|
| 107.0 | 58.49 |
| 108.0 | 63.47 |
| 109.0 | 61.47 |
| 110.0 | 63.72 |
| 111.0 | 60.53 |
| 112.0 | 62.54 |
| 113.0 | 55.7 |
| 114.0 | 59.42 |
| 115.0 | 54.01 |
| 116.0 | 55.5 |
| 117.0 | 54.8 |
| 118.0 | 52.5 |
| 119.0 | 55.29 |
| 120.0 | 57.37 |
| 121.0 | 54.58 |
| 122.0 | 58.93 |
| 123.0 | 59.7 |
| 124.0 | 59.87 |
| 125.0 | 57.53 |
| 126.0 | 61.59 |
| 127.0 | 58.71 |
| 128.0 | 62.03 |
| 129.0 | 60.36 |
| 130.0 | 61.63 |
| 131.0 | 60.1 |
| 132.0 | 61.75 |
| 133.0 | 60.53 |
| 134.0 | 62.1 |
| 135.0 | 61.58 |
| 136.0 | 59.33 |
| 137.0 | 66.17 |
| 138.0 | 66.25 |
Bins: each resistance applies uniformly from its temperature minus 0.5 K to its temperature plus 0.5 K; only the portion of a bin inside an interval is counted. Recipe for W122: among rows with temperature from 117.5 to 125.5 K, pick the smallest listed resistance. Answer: 52.5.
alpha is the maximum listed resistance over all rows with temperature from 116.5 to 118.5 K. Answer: 54.8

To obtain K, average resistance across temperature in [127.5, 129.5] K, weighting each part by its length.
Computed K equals 61.2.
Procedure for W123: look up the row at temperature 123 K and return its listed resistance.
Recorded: 59.7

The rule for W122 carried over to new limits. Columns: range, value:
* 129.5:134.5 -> 60.1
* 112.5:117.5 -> 54.01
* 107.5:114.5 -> 55.7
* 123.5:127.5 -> 57.53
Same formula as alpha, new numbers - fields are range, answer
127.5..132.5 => 62.03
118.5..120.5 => 57.37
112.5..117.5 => 59.42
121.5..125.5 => 59.87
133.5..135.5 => 62.1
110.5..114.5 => 62.54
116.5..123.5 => 59.7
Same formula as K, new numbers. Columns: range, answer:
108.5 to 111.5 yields 61.9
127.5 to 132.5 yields 61.2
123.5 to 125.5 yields 58.7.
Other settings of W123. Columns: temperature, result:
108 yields 63.47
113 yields 55.7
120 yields 57.37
